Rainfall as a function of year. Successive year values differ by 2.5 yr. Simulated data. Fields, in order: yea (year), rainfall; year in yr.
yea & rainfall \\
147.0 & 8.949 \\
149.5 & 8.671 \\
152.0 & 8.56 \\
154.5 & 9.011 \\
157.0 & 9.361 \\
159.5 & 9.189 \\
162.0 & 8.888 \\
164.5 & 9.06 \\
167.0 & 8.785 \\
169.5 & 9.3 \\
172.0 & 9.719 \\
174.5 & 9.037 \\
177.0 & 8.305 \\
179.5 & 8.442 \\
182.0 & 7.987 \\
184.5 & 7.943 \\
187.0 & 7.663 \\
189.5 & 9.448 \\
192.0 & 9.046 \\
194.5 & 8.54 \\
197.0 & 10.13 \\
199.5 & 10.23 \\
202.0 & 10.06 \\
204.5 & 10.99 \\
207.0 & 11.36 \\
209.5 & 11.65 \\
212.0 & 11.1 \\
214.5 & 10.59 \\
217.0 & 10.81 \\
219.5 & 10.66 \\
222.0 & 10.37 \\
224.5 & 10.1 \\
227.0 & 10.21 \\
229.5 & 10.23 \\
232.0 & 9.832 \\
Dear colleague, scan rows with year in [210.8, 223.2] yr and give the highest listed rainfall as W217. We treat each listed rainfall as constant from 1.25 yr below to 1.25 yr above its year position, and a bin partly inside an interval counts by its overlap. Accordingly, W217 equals 11.1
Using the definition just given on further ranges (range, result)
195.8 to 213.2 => 11.65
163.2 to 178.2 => 9.719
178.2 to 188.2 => 8.442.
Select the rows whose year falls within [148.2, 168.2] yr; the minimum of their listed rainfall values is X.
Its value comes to 8.56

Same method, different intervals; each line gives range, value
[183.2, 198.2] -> 7.663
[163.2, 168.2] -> 8.785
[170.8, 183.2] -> 7.987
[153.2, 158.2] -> 9.011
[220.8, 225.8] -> 10.1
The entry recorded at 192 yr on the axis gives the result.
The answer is 9.046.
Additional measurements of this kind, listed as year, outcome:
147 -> 8.949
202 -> 10.06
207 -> 11.36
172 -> 9.719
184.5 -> 7.943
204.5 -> 10.99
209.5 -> 11.65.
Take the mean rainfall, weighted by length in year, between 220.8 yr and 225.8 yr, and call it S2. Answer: 10.2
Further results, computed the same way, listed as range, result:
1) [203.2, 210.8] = 11.3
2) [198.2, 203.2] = 10.1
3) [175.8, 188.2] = 8.07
